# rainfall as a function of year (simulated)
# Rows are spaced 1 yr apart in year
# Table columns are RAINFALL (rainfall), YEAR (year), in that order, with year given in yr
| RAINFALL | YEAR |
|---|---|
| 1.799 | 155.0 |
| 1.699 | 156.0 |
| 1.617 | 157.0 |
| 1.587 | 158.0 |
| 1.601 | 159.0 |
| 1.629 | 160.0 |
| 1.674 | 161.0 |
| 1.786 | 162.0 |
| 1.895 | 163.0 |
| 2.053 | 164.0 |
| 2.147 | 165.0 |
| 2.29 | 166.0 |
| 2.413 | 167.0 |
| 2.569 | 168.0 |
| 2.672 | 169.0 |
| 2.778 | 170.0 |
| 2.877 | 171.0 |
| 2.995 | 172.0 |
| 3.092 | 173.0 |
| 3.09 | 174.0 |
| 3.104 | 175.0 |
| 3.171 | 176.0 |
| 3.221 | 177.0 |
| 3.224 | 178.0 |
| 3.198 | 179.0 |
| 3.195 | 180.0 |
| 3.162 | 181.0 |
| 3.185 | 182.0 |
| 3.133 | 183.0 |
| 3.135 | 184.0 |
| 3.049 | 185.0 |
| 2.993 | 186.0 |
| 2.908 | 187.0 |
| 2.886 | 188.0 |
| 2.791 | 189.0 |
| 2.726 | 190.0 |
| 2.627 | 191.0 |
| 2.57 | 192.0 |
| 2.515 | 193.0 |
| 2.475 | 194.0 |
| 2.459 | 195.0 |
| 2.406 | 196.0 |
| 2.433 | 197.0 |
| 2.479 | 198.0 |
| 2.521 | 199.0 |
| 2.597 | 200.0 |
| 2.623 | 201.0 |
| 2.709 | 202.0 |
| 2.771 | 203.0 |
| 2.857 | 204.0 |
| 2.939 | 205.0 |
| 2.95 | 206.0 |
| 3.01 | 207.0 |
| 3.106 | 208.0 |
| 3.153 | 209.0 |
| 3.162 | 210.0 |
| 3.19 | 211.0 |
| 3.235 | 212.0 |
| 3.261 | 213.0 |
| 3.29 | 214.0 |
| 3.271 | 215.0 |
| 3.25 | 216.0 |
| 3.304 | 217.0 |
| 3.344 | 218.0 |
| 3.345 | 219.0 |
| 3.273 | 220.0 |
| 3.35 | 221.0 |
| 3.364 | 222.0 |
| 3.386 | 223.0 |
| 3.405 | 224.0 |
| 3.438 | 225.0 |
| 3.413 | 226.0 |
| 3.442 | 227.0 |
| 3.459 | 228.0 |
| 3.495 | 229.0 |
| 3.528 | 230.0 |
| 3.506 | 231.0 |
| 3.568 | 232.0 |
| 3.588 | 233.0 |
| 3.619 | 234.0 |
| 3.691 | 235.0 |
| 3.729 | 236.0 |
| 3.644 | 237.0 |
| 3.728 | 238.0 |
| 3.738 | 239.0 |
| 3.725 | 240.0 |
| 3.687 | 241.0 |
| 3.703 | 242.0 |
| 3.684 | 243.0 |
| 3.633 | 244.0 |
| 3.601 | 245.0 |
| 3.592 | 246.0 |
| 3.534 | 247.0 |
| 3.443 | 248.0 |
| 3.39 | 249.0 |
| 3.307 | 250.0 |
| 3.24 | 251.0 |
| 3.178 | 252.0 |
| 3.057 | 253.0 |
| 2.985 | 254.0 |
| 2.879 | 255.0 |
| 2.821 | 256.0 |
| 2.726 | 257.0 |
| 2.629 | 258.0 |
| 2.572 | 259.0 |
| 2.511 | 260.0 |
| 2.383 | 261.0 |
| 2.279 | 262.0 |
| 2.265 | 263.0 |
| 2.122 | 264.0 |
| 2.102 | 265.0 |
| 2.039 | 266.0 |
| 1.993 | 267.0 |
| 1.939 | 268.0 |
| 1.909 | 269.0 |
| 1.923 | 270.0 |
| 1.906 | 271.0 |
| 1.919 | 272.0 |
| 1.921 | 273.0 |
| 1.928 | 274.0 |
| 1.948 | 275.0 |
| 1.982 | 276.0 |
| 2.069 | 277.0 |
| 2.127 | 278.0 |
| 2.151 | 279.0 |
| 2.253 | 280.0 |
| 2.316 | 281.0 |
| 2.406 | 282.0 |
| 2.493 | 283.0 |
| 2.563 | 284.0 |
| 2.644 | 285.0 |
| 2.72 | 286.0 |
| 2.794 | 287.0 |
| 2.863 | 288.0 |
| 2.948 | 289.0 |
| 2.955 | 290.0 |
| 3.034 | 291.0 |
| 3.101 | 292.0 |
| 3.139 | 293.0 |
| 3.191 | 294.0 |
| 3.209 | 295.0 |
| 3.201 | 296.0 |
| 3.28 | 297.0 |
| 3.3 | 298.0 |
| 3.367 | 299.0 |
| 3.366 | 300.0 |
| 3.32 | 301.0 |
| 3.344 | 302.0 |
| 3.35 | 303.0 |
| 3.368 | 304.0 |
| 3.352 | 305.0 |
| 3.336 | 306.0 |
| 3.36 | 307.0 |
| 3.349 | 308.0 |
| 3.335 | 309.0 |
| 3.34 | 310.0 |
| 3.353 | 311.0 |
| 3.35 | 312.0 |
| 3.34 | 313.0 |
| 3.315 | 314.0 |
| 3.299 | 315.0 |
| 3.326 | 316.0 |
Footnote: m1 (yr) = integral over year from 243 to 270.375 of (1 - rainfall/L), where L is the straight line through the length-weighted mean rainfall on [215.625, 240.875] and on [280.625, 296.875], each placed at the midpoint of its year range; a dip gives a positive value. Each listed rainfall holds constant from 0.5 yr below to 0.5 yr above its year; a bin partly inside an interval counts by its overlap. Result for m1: 3.84 yr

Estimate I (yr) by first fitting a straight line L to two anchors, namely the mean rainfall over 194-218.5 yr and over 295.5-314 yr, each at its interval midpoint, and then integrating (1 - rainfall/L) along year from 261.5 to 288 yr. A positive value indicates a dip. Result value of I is 8.4 yr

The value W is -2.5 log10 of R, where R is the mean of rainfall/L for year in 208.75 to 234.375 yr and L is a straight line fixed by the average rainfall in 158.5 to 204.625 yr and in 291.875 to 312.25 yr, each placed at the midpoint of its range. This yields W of -0.17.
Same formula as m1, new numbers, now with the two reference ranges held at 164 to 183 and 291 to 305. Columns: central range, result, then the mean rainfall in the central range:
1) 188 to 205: 2.0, 2.62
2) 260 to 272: 4.1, 2.09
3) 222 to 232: -1.3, 3.45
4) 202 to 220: -0.8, 3.13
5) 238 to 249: -1.9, 3.63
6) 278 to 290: 2.5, 2.56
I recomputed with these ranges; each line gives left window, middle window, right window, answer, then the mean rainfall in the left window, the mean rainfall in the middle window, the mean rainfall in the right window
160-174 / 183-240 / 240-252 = -1.6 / 2.4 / 3.13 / 3.52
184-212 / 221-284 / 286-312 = 2.0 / 2.79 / 2.9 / 3.22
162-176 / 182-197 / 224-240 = 0.8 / 2.6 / 2.77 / 3.57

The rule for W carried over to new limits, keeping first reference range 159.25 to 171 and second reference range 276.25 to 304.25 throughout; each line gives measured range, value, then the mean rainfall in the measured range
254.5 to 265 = 0.09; 2.5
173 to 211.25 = -0.23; 2.89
